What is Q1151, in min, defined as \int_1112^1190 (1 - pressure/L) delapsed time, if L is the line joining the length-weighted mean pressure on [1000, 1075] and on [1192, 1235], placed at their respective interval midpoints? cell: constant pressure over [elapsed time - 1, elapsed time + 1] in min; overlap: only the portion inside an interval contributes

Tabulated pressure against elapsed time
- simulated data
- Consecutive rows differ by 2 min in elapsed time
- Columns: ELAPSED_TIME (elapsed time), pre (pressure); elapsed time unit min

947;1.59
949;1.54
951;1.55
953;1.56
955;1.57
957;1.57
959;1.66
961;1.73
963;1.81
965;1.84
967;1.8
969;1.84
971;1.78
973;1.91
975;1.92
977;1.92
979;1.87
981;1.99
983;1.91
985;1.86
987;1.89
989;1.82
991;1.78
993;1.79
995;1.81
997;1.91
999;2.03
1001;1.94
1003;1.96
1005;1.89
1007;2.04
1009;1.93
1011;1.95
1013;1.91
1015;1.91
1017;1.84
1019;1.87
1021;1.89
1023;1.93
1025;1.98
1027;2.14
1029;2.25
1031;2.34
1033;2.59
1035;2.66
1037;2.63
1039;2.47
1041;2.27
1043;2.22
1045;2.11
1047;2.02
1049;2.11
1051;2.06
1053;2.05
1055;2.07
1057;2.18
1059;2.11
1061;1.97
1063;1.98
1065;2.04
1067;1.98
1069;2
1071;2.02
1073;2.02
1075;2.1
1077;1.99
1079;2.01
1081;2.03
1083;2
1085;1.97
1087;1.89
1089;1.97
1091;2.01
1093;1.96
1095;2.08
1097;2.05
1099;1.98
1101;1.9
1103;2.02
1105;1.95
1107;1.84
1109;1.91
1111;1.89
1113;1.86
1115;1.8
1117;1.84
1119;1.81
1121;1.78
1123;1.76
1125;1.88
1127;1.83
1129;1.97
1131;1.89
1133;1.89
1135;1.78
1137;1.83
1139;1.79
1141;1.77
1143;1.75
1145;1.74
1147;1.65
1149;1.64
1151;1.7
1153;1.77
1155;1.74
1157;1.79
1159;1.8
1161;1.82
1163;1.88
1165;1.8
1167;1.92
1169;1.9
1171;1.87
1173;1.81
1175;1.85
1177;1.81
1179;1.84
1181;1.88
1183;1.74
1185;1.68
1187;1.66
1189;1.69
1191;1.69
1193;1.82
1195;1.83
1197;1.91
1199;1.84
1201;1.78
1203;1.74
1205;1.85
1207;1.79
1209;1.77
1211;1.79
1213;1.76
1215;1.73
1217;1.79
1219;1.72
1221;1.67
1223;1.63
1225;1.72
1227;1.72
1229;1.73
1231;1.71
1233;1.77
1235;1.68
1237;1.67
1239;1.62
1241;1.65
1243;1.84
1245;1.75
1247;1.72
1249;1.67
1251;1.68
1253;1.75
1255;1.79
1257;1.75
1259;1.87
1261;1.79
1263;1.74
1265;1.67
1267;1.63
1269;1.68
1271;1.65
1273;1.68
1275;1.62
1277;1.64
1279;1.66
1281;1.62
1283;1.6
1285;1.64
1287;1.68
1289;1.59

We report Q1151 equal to 3.3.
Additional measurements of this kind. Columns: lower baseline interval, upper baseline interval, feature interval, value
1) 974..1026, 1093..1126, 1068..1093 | -1.3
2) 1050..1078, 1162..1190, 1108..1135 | 1.0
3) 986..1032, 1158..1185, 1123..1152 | 1.0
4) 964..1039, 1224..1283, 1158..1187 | -0.4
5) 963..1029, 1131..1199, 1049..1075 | -2.6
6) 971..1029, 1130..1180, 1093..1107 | -1.1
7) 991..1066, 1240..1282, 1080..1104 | -0.2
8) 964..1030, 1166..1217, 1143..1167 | 0.7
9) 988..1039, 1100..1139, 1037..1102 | -3.7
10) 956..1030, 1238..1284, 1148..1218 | -1.5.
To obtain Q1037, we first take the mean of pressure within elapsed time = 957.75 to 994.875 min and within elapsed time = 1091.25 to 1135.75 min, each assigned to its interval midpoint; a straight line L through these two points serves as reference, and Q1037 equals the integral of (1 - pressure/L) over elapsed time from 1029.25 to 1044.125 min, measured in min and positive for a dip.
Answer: -4.61 min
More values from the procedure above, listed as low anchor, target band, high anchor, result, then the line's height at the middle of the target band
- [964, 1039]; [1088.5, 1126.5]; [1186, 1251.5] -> -0.8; 1.87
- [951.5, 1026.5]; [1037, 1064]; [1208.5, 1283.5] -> -4.8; 1.82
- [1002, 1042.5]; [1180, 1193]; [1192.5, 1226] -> 0.6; 1.81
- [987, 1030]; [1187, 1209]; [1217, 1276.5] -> -0.4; 1.76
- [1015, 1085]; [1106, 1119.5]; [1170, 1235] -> 0.8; 1.97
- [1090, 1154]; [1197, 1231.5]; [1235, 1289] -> -0.1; 1.75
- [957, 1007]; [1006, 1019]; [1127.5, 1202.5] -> -0.5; 1.85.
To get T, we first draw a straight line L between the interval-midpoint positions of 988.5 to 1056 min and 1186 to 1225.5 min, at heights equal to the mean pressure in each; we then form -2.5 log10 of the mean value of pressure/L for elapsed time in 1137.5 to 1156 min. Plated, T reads 0.077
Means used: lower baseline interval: 2.07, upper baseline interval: 1.76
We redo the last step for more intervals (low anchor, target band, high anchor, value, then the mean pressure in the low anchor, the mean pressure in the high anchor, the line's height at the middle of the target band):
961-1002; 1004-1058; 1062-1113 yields -0.108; 1.87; 1.98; 1.92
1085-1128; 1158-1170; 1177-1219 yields -0.016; 1.91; 1.78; 1.83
